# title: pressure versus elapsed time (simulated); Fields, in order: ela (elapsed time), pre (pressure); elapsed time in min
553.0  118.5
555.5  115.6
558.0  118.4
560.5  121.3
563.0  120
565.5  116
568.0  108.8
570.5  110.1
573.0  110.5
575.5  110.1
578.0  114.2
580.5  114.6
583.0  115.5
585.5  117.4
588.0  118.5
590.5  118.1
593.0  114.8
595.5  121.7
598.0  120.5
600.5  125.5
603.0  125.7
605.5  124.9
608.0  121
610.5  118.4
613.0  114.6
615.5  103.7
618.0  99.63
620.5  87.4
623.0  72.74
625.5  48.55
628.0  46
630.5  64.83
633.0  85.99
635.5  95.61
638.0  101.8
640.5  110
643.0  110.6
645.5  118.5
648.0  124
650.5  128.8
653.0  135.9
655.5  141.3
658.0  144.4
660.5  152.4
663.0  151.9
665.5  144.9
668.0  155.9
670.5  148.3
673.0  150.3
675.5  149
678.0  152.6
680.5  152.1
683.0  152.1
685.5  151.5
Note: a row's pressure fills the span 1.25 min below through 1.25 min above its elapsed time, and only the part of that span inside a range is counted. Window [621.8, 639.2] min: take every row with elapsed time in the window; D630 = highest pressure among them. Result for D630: 101.8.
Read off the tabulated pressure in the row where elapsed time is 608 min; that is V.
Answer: 121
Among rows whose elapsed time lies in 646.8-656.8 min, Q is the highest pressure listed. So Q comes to 141.3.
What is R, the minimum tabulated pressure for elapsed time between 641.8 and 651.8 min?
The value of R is 110.6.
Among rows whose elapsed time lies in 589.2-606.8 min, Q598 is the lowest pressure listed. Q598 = 114.8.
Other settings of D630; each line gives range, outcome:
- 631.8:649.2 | 124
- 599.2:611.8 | 125.7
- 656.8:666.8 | 152.4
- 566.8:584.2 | 115.5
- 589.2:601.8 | 125.5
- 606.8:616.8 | 121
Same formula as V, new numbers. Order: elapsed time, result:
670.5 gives 148.3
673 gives 150.3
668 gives 155.9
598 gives 120.5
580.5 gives 114.6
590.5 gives 118.1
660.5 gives 152.4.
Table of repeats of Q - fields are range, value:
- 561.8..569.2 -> 120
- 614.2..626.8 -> 103.7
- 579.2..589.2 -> 118.5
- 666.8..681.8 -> 155.9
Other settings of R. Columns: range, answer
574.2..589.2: 110.1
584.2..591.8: 117.4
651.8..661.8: 135.9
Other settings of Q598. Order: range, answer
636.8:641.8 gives 101.8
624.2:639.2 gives 46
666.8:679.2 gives 148.3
